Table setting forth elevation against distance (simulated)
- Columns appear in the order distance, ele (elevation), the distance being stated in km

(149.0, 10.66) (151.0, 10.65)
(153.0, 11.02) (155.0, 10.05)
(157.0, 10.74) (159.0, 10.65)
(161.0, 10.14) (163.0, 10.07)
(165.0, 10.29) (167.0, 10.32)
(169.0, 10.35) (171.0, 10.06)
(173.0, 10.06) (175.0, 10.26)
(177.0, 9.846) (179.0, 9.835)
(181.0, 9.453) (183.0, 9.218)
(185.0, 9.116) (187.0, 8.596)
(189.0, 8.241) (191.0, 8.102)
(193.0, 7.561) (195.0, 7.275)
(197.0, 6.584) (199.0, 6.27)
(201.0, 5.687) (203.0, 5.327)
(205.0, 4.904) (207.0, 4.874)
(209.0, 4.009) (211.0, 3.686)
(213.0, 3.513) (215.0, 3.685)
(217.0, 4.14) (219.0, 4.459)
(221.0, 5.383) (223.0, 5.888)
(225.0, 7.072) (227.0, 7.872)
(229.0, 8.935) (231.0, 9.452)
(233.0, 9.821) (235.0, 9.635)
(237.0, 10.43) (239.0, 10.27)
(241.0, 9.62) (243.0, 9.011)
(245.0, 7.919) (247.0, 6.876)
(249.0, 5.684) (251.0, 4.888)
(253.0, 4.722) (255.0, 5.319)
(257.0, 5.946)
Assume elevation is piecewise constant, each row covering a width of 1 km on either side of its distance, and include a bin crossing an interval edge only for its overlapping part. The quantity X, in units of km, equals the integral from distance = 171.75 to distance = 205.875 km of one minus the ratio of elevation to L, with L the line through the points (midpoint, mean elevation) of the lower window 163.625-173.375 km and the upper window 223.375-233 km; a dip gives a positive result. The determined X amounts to 5.62 km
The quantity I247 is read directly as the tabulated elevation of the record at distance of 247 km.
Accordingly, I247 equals 6.876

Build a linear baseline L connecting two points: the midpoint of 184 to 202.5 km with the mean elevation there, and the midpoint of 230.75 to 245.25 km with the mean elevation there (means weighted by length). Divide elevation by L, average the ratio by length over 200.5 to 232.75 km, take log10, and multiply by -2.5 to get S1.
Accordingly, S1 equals 0.46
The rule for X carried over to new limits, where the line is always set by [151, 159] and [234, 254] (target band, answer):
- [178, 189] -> 0.67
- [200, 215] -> 7.51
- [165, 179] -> -0.05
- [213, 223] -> 4.85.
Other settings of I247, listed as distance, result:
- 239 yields 10.27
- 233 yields 9.821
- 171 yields 10.06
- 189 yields 8.241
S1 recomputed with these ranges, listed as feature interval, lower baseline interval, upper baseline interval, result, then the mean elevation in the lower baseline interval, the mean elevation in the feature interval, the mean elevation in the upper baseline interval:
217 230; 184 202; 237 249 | 0.27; 7.49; 6.41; 8.63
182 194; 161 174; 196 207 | -0.14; 10.2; 8.47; 5.67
